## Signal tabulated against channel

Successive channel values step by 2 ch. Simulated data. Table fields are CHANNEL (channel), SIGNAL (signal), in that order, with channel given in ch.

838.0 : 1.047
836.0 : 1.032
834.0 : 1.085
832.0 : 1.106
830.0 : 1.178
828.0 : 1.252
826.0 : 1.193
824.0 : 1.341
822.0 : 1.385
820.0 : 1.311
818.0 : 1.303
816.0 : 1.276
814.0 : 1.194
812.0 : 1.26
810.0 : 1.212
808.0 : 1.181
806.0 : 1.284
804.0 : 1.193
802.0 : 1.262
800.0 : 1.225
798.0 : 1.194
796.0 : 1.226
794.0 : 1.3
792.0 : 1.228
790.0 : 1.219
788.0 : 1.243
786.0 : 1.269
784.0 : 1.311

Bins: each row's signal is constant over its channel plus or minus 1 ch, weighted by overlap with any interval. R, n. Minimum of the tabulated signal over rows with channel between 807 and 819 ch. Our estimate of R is 1.181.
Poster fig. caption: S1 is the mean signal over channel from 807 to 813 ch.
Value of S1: 1.22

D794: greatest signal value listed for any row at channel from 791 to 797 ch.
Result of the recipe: 1.3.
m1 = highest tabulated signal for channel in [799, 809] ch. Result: 1.284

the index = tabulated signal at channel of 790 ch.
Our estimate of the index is 1.219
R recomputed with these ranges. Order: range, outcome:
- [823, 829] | 1.193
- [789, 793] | 1.219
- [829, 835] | 1.085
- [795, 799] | 1.194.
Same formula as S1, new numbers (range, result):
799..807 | 1.24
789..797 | 1.24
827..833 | 1.18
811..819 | 1.26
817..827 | 1.31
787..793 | 1.23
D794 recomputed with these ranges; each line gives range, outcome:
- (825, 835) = 1.252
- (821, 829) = 1.385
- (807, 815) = 1.26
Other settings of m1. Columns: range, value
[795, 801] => 1.226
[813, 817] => 1.276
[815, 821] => 1.311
